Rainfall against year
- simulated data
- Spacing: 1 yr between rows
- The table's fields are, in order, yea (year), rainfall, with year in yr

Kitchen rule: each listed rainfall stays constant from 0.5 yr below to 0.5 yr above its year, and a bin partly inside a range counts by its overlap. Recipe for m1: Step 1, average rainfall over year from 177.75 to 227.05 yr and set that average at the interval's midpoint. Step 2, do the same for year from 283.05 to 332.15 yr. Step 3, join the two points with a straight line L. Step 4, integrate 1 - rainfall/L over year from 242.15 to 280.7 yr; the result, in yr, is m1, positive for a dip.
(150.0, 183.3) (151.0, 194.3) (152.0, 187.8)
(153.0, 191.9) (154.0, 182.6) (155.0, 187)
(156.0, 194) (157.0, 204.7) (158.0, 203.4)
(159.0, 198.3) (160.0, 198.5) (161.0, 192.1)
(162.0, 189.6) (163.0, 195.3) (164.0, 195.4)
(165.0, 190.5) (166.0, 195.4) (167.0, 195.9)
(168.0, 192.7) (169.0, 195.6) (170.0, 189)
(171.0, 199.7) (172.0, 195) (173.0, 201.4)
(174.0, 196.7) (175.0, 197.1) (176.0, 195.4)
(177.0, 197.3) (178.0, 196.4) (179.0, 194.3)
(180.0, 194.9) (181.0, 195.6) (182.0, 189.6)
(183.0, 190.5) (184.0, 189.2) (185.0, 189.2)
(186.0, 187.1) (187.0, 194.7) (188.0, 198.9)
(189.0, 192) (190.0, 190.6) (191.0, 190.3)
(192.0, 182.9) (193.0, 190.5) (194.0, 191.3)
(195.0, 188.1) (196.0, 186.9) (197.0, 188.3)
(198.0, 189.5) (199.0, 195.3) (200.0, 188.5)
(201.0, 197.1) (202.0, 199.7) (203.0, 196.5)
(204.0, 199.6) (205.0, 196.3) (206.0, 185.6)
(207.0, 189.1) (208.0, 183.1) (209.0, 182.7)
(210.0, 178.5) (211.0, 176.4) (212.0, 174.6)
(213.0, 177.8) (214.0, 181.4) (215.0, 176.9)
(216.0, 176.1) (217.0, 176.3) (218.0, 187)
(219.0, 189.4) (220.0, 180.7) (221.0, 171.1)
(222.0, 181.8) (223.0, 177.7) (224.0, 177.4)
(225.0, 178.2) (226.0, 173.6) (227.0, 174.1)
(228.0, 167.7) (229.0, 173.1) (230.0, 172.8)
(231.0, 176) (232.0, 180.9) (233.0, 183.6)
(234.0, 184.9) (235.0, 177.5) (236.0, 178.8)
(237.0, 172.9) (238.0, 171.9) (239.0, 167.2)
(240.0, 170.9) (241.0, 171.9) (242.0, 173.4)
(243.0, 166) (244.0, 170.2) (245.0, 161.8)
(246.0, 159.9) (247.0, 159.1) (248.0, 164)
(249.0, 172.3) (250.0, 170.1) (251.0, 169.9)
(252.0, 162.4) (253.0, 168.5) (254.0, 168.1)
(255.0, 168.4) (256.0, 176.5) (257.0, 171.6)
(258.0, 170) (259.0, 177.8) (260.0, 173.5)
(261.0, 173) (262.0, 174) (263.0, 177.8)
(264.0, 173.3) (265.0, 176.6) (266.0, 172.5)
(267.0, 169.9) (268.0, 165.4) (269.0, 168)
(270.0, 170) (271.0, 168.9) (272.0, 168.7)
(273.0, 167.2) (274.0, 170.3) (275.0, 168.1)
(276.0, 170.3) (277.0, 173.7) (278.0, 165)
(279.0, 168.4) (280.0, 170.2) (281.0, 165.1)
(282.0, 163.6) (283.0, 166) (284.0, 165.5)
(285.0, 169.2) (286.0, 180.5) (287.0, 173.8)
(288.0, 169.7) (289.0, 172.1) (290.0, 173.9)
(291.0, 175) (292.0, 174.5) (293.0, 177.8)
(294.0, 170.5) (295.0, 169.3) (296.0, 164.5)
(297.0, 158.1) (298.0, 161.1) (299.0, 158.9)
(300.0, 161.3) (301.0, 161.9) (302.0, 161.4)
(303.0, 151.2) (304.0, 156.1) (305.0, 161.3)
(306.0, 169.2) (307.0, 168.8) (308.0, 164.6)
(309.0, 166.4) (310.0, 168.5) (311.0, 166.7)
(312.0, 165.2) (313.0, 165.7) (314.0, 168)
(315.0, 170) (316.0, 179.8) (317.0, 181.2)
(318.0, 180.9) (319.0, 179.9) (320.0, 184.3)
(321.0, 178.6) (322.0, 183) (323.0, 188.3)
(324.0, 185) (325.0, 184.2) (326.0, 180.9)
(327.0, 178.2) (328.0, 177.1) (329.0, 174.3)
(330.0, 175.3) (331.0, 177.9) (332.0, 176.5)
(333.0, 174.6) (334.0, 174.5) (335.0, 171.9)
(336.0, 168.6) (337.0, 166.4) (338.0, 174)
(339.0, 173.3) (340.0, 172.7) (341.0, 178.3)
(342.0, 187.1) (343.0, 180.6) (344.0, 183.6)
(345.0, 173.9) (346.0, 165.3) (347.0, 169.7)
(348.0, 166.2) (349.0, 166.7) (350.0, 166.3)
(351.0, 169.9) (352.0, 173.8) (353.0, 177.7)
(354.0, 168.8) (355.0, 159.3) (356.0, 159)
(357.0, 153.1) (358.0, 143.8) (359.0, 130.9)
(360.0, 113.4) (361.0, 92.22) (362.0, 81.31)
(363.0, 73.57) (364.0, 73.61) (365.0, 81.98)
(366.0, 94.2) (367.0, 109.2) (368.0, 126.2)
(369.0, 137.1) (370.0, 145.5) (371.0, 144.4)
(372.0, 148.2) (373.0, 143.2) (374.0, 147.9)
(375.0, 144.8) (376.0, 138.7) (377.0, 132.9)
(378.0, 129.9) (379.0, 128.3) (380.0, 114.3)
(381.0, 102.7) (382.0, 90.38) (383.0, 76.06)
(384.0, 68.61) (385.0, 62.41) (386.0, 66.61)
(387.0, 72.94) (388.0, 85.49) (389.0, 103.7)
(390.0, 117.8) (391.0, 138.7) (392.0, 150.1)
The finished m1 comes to 1.9 yr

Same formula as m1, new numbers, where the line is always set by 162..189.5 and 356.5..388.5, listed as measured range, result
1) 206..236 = -0.6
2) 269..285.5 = -1.8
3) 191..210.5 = -0.7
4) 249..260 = -0.7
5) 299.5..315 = -2.8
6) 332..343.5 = -4.5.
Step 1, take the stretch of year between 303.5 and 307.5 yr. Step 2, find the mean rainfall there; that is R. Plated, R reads 164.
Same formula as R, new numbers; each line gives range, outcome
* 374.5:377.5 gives 139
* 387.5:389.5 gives 94.6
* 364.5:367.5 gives 95.1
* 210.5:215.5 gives 177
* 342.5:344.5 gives 182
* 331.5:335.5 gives 174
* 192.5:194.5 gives 191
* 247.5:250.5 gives 169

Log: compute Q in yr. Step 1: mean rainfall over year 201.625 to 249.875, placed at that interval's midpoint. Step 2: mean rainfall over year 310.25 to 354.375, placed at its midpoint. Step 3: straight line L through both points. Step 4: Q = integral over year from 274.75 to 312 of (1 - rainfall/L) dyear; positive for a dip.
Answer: 1.9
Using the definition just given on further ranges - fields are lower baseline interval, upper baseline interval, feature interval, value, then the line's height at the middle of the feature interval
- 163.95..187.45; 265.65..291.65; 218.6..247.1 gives 1.02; 181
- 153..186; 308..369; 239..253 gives 0.92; 179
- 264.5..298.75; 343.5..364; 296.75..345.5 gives -4.74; 157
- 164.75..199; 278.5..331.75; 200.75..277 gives 3.13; 183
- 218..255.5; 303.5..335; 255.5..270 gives 0.05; 173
